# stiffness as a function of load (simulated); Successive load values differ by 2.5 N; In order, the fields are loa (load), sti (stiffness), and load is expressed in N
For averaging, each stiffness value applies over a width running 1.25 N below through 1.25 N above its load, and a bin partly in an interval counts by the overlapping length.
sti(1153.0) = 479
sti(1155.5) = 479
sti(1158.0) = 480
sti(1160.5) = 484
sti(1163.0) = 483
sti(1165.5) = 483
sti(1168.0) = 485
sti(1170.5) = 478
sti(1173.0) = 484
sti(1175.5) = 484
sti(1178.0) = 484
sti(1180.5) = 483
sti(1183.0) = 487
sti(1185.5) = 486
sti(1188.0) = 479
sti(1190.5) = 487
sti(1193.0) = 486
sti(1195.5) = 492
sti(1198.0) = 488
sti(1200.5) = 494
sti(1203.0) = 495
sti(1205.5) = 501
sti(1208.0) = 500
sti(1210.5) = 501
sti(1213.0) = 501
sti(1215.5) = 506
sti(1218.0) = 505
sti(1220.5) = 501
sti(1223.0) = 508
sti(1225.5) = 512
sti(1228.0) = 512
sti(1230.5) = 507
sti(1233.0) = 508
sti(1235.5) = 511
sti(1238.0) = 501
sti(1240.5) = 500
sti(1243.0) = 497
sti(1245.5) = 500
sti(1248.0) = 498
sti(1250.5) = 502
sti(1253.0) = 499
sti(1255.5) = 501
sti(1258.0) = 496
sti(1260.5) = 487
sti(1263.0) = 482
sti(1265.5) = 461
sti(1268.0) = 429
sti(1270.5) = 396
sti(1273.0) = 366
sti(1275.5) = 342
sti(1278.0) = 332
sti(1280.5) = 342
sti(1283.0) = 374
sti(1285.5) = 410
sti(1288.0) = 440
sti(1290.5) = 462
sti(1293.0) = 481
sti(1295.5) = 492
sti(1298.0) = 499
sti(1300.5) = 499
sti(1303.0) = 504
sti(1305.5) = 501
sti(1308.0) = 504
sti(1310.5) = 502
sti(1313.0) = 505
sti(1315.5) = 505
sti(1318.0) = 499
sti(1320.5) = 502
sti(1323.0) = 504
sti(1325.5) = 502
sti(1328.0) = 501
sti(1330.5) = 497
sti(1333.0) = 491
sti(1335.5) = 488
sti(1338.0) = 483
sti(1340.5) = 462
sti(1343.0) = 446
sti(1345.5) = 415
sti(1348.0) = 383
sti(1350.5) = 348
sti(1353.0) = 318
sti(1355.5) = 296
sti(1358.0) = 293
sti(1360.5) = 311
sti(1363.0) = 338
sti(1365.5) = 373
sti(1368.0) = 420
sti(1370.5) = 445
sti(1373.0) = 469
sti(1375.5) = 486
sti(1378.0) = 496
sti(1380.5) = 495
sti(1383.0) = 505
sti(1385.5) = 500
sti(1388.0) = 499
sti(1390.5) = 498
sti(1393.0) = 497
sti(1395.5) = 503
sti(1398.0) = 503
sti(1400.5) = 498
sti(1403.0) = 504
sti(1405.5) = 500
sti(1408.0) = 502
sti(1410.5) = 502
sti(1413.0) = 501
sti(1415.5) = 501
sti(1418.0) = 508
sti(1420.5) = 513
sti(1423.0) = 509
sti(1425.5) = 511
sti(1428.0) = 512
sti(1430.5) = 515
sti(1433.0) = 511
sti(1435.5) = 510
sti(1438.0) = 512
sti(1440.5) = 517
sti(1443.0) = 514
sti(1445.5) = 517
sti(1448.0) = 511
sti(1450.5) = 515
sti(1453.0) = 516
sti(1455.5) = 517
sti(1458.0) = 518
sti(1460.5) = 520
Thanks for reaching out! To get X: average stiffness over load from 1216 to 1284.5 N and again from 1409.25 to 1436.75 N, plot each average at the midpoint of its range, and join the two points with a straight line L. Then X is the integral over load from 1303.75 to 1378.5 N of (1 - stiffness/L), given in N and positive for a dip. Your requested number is 6.9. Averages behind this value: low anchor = 466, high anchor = 508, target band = 443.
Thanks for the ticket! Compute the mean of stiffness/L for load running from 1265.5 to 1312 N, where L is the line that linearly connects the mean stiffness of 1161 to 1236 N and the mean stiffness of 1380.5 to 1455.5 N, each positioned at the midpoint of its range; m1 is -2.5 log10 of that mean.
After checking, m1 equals 0.14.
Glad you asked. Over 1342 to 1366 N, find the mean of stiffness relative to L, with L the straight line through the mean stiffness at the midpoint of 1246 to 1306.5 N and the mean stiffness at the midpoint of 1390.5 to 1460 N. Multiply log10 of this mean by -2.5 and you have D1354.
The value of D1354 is 0.343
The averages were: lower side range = 450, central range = 350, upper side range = 509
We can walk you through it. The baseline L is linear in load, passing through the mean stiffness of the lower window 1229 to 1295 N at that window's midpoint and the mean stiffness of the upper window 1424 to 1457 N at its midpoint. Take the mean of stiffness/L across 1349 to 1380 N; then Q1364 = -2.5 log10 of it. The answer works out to 0.26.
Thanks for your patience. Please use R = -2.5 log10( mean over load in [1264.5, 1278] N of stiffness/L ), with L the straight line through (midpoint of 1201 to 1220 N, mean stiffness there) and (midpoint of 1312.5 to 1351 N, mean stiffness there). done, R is 0.237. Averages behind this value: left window 501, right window 472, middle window 391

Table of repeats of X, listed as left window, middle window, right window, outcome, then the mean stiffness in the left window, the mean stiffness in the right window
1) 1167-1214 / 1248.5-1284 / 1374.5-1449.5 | 4.6 N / 489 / 505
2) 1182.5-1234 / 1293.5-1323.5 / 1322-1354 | -2.6 N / 498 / 450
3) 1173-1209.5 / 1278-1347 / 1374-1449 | 3.6 N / 489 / 505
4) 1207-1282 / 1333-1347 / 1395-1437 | 0.9 N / 473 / 506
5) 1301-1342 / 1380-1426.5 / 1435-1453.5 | 0.5 N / 497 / 514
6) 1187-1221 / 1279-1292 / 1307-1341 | 2.4 N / 495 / 497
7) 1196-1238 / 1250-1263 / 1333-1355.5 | -0.5 N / 503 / 415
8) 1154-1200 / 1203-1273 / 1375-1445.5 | -0.2 N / 484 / 505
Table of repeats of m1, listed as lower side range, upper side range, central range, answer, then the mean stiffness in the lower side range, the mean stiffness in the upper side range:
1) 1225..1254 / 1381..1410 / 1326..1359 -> 0.19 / 504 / 501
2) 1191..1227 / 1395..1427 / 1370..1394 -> 0.03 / 499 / 504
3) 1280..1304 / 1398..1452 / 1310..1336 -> -0.08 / 453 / 509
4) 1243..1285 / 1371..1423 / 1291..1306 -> -0.09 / 439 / 498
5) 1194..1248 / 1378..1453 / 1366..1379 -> 0.11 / 502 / 506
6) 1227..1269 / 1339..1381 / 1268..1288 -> 0.24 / 494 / 398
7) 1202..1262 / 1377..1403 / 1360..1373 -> 0.27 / 502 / 500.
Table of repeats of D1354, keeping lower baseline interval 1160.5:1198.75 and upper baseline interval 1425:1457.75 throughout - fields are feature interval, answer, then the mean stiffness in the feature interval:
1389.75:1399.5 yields 0.02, 500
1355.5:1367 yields 0.47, 327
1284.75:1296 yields 0.09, 457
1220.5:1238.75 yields -0.04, 508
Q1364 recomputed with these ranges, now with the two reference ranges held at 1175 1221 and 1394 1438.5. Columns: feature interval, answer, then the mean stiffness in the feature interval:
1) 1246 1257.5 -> -0.008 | 500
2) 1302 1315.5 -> -0.008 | 503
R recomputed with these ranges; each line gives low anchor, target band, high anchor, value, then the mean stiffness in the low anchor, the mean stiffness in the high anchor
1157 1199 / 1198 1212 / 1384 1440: -0.02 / 484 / 505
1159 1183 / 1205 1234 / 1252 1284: -0.12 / 483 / 423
